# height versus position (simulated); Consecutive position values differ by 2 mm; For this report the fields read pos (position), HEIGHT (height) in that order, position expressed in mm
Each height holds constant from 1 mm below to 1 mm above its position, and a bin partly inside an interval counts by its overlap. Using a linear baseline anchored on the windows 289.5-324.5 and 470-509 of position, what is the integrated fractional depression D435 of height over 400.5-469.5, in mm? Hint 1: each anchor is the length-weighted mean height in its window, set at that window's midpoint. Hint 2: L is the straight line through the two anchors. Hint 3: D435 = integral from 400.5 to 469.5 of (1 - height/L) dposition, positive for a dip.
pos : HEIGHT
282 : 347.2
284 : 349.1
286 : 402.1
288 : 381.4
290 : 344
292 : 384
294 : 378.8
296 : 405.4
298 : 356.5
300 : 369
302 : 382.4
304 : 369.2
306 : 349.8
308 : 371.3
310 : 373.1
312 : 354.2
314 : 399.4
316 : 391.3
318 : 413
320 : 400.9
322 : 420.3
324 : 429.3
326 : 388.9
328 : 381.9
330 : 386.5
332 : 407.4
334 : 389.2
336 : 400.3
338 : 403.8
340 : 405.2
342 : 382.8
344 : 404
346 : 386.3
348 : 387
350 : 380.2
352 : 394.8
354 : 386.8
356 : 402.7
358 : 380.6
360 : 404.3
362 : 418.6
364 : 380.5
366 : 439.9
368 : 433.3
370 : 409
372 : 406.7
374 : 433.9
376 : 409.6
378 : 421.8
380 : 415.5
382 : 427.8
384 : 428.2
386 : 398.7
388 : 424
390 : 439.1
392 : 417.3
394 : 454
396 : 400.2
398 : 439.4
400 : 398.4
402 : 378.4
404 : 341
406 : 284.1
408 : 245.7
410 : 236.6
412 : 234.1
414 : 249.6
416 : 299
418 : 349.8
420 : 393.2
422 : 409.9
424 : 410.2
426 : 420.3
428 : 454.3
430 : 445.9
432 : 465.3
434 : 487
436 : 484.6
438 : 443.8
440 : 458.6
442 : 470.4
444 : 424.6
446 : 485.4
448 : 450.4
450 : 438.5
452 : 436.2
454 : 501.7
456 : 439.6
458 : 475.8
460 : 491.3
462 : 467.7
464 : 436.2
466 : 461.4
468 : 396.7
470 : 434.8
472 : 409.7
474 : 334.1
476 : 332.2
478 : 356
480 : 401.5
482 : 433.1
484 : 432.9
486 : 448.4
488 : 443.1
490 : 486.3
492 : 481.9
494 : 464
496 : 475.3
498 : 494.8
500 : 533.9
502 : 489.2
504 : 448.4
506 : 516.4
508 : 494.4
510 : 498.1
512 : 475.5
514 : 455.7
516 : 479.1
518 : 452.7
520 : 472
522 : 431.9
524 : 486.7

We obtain 3.2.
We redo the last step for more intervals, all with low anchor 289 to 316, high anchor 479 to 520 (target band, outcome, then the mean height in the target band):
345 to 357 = 0.2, 390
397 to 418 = 5.5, 312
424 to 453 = -0.9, 453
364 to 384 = -0.6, 420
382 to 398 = -0.3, 424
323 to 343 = -0.5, 398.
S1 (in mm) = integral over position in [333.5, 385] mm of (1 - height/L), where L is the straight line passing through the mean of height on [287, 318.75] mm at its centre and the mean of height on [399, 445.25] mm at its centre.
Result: -3.5 mm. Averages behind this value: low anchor 376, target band 405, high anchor 383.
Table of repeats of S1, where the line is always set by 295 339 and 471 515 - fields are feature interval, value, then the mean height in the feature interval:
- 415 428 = 1.2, 386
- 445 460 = -0.9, 463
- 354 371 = -0.1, 407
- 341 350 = 0.2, 389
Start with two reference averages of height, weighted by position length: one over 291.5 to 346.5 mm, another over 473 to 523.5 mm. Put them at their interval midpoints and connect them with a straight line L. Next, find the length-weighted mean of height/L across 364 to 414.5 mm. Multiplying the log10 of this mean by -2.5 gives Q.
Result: 0.08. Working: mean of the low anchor 389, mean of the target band 384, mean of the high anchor 454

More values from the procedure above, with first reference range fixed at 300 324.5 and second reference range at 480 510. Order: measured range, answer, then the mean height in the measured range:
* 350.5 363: 0.03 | 397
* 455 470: 0.01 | 451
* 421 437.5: -0.01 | 447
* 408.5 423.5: 0.36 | 311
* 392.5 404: 0.05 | 408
